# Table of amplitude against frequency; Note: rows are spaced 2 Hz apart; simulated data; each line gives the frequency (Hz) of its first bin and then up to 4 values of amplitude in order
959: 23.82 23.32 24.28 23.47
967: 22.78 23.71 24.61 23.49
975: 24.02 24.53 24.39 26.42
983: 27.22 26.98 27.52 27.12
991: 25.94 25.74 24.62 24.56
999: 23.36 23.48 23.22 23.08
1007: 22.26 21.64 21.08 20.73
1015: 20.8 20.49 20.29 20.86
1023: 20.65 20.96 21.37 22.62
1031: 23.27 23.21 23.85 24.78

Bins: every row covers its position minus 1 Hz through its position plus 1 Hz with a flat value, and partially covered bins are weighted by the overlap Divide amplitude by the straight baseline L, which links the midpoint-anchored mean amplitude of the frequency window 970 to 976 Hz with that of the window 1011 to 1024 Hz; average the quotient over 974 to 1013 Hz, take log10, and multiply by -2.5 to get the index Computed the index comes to -0.09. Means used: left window 24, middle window 24.5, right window 20.7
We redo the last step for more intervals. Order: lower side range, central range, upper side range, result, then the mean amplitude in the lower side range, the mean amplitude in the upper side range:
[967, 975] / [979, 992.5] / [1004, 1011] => -0.153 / 23.8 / 22.1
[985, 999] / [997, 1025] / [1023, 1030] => 0.081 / 25.8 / 21.5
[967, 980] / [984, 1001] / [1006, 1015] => -0.132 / 24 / 21.4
